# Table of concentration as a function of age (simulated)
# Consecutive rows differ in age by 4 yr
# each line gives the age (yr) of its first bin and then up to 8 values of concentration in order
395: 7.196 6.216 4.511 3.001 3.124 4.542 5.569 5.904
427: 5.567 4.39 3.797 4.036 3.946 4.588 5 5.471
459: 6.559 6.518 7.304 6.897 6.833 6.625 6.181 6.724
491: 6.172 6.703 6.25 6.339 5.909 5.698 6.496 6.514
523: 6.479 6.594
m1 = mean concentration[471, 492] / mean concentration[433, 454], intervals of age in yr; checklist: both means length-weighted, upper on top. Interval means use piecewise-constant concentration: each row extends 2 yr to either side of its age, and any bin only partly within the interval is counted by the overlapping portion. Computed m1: 1.51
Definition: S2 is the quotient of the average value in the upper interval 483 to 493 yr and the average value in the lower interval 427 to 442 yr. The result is 1.50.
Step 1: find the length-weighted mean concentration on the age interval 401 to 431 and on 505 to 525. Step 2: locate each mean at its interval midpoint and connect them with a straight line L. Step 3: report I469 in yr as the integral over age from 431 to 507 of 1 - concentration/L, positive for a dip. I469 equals -5.0 yr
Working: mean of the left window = 4.59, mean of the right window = 6.22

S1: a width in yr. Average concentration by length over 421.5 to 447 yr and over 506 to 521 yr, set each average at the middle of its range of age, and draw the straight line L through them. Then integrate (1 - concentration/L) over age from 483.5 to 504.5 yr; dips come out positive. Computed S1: -2.4 yr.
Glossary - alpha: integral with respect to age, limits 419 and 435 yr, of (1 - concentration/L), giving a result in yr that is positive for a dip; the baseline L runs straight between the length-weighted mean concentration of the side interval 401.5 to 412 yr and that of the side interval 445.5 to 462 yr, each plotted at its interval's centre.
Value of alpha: -2.9 yr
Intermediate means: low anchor 3.54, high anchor 5.5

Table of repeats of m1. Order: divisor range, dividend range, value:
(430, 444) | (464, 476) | 1.74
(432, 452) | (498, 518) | 1.45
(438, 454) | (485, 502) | 1.44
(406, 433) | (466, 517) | 1.39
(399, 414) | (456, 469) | 1.69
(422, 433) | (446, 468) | 1.13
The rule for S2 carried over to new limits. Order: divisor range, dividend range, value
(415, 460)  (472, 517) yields 1.29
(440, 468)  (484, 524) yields 1.15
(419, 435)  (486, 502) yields 1.25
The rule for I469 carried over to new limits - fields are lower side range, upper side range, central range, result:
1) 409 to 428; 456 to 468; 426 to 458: 6.6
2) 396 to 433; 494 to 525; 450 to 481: -4.6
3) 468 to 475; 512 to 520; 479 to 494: 0.8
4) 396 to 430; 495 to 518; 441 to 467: -0.1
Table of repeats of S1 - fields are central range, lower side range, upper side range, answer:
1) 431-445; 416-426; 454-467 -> 4.59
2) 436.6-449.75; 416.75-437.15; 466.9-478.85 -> 3.41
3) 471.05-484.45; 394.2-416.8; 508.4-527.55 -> -2.10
